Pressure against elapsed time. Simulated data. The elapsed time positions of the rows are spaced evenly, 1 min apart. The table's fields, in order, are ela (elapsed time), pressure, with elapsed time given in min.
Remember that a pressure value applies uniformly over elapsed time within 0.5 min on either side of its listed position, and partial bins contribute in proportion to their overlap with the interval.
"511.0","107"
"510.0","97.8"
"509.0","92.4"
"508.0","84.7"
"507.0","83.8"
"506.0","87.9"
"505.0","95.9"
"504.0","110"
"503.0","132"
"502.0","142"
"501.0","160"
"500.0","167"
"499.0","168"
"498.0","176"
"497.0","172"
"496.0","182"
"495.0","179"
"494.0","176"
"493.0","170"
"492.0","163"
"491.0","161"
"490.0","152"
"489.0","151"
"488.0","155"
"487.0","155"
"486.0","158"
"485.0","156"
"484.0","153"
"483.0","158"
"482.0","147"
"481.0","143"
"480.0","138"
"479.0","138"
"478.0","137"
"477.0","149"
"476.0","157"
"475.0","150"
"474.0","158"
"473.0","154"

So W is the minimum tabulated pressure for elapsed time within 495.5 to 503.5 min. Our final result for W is 132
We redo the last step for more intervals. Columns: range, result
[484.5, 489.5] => 151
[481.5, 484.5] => 147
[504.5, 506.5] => 87.9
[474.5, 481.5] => 137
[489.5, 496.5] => 152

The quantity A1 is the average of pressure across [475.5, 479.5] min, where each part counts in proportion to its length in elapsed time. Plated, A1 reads 145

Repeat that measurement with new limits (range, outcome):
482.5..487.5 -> 156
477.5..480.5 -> 138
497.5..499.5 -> 172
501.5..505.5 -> 120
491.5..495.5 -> 172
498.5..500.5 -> 168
